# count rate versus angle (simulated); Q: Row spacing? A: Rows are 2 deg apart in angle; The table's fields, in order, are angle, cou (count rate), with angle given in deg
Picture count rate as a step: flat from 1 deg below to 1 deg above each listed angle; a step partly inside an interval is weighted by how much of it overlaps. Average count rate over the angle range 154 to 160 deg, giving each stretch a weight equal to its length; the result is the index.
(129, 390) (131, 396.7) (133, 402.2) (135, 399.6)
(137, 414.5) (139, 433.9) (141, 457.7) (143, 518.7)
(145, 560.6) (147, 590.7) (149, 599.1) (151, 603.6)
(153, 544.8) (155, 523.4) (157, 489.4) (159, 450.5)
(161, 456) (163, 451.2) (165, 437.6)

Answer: 488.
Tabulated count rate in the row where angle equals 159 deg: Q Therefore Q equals 450.5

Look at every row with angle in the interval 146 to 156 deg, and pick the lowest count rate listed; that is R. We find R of 523.4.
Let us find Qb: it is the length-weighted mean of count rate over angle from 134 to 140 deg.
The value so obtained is 416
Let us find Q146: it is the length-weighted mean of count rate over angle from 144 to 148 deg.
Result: 576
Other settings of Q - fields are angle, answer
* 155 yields 523.4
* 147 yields 590.7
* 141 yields 457.7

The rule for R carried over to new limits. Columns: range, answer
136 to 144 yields 414.5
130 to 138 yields 396.7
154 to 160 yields 450.5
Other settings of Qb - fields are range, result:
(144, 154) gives 580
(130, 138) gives 403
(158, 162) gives 453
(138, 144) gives 470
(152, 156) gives 534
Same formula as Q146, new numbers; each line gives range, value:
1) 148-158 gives 552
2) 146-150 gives 595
